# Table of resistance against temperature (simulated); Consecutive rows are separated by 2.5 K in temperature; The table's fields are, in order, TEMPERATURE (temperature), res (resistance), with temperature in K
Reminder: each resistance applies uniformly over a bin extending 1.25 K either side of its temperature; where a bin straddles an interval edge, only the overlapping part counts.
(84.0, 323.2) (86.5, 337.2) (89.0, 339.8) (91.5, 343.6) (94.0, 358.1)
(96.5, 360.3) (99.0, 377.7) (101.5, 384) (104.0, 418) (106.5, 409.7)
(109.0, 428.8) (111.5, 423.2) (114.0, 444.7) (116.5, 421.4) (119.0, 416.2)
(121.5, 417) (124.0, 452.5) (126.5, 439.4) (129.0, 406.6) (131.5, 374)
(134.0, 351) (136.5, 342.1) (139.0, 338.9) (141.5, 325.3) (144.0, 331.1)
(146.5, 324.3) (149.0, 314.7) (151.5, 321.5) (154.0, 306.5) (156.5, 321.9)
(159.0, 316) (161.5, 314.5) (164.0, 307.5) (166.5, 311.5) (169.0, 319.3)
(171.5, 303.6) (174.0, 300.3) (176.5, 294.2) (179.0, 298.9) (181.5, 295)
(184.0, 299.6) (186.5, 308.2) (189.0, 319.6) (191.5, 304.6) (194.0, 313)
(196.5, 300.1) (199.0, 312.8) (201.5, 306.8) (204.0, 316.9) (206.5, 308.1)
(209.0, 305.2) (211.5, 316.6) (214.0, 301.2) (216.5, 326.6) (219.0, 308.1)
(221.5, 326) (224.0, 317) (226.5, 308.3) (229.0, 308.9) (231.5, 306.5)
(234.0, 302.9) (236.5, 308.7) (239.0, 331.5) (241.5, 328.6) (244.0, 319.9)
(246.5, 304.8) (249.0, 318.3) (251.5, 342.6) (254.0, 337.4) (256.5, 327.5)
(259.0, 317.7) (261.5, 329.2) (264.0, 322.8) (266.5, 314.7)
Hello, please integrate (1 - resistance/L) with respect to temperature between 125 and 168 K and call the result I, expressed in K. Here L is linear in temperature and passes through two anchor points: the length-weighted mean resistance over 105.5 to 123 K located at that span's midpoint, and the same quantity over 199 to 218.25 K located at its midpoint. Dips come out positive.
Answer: 5.3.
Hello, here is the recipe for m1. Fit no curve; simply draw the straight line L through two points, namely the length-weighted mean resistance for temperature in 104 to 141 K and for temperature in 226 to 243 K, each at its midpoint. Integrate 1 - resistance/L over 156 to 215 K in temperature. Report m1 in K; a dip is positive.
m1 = 7.5 K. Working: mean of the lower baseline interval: 404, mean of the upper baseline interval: 314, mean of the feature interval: 308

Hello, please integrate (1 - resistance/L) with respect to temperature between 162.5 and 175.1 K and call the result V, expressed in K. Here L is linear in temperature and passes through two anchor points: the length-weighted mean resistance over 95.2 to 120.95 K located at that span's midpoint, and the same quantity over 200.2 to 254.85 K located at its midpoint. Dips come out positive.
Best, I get 1.8 K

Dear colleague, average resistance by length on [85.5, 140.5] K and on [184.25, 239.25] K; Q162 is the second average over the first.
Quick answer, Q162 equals 0.80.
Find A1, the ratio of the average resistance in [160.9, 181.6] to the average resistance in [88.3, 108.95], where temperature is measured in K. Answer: 0.81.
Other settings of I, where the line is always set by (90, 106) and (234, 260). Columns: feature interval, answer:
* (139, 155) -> 1.6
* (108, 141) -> -3.3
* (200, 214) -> 1.1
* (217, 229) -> 0.6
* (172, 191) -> 2.4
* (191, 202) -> 1.1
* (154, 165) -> 1.2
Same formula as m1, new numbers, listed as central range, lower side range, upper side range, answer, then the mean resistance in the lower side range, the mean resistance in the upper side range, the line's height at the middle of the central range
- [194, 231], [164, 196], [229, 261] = 0.2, 306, 320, 313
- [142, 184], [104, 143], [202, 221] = 5.7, 400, 312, 360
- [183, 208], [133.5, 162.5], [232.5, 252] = 1.0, 325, 319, 322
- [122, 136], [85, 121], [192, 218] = -1.2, 390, 311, 370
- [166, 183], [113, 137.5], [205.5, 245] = 2.7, 407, 314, 361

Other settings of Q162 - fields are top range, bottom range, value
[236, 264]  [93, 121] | 0.80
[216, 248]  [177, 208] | 1.03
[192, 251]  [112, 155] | 0.84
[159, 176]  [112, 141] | 0.78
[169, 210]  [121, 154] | 0.85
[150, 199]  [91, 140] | 0.78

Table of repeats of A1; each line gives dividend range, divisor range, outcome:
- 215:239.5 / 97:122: 0.76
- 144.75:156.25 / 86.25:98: 0.91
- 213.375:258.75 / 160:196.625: 1.04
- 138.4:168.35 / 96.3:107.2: 0.81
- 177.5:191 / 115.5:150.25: 0.81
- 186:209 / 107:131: 0.73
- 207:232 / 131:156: 0.94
